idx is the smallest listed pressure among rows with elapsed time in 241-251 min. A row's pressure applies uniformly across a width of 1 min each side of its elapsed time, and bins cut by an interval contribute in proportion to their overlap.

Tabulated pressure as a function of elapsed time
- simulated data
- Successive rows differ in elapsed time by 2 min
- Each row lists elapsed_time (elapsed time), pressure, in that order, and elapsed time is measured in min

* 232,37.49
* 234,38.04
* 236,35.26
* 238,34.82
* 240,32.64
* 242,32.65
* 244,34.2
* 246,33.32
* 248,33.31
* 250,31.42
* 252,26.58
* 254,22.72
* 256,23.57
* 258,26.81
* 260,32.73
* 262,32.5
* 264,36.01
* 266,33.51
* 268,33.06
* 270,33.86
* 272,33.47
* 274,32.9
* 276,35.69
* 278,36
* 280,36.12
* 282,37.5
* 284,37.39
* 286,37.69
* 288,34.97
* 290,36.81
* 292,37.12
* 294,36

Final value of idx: 31.42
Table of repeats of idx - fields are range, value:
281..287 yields 37.39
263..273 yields 33.06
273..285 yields 32.9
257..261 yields 26.81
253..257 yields 22.72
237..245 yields 32.64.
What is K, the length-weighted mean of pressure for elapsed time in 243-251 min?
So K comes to 33.1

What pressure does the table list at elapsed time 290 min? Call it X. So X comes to 36.81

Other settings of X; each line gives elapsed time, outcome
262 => 32.5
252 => 26.58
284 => 37.39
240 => 32.64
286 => 37.69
